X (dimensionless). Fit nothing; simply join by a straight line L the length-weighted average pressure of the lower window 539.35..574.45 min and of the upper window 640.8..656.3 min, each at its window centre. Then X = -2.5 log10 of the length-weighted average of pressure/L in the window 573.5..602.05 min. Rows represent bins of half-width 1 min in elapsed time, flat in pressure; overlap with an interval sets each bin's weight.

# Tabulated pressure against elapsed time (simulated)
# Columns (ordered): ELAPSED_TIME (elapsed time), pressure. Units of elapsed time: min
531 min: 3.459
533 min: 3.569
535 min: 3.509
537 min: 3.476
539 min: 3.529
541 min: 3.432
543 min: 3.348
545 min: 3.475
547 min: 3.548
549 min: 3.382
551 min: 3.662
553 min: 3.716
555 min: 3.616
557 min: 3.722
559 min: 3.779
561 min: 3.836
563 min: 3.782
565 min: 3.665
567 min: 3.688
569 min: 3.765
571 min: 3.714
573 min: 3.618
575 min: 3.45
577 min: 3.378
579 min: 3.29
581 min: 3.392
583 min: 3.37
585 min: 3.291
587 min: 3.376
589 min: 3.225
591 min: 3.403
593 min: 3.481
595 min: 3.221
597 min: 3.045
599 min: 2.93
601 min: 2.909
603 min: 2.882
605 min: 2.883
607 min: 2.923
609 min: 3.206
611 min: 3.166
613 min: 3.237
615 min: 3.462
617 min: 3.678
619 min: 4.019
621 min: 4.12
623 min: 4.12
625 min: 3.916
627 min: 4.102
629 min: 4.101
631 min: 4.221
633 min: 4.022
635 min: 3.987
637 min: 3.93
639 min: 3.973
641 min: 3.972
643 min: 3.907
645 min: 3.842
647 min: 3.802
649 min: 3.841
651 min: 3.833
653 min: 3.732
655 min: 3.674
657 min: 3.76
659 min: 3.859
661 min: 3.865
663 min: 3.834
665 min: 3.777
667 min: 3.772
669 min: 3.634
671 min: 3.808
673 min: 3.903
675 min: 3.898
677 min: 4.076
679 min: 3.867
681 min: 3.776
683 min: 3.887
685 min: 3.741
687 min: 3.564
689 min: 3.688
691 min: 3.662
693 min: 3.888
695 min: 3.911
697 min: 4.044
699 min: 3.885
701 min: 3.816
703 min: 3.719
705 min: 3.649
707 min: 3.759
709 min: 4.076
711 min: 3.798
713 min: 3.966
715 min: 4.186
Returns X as 0.130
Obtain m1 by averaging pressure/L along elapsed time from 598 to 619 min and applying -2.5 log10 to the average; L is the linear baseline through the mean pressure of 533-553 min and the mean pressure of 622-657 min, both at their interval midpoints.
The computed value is 0.196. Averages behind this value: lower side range 3.5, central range 3.17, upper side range 3.93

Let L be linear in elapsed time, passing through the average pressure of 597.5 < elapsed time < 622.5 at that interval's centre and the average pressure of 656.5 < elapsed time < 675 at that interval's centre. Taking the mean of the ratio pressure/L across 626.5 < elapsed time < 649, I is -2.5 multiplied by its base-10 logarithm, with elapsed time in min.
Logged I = -0.12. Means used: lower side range 3.3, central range 3.98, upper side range 3.81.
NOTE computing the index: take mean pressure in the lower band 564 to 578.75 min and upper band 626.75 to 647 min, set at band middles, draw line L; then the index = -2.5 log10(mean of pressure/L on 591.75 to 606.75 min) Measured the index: 0.23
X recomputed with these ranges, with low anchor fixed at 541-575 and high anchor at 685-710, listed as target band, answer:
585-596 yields 0.104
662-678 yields -0.020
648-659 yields -0.008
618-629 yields -0.097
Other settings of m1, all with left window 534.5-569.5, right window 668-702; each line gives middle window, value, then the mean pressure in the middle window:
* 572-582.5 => 0.07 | 3.42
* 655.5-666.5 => -0.01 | 3.81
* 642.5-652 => -0.02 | 3.84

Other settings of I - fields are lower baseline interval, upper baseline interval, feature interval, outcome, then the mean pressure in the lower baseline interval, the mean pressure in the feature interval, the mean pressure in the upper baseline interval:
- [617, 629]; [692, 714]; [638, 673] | 0.04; 4.03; 3.82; 3.86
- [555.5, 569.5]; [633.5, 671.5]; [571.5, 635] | 0.09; 3.74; 3.48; 3.83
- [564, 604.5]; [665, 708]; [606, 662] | -0.07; 3.35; 3.8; 3.81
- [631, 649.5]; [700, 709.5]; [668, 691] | 0.01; 3.94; 3.8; 3.79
